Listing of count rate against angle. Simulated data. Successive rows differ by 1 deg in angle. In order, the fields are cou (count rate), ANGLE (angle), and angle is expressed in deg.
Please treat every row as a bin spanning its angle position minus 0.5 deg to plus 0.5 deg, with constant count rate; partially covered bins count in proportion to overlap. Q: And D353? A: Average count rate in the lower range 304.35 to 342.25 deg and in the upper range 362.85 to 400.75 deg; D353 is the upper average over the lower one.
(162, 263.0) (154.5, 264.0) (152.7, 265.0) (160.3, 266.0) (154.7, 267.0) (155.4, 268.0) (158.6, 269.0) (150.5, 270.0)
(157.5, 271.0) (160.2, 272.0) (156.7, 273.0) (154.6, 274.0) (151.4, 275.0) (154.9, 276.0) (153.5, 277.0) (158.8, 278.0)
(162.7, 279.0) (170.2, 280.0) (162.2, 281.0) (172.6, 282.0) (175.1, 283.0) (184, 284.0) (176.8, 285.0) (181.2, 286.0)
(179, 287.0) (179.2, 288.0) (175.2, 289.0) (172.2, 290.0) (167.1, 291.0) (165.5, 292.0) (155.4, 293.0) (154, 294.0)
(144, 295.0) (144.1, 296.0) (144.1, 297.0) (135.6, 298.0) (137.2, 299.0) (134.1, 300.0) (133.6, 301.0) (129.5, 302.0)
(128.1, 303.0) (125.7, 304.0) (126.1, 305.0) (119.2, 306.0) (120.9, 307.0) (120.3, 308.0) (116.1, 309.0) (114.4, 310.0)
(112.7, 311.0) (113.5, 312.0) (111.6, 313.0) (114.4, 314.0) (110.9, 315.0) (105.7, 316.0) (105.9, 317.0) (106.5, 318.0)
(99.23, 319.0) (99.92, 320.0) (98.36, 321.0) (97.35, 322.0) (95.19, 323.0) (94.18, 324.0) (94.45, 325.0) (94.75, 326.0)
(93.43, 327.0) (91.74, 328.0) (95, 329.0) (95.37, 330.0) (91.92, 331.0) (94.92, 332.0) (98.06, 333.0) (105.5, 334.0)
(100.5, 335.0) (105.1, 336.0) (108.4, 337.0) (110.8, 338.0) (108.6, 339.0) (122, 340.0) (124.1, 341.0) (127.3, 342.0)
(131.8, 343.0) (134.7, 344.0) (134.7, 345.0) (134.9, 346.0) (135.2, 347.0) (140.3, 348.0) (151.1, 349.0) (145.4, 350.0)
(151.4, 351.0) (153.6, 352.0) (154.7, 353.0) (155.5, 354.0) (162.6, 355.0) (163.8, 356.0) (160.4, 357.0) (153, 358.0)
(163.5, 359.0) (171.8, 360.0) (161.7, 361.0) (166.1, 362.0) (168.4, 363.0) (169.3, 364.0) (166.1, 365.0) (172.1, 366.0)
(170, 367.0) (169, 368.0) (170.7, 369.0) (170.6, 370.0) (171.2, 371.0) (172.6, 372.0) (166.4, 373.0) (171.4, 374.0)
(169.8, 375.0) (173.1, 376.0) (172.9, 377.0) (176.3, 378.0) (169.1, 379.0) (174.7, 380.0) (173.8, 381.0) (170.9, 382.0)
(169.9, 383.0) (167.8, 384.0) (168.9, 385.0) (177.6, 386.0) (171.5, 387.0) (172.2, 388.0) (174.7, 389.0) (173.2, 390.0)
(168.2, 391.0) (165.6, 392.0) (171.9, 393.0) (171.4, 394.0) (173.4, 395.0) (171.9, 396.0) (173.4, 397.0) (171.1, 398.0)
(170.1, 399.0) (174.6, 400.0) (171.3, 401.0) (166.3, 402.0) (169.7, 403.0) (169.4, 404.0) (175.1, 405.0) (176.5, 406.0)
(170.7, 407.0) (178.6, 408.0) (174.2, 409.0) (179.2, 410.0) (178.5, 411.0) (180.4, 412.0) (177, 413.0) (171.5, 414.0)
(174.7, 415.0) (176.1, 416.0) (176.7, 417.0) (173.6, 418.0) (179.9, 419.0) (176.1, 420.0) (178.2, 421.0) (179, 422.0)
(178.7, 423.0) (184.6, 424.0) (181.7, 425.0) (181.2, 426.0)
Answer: 1.61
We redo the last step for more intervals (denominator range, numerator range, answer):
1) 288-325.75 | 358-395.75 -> 1.36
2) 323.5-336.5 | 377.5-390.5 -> 1.79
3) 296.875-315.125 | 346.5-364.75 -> 1.27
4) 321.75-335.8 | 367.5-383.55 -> 1.78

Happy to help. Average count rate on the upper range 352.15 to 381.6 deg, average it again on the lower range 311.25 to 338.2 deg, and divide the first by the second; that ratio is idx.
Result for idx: 1.7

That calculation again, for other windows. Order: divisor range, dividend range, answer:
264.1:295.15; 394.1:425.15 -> 1.07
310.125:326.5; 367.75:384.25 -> 1.65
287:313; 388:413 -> 1.24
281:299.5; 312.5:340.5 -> 0.62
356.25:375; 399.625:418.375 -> 1.04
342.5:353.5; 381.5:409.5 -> 1.21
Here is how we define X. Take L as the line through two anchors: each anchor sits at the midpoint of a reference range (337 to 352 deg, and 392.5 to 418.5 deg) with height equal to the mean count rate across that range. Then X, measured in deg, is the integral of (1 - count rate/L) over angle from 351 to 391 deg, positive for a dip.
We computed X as -4.8 deg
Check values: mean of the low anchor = 132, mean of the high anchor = 174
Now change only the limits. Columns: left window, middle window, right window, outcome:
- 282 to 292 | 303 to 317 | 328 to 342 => 2.5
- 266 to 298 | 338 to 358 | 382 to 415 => 3.2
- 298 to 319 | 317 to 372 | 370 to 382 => 6.4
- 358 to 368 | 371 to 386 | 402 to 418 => -0.2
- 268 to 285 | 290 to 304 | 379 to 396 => 1.6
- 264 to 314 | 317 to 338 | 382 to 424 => 7.9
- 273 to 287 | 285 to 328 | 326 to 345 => 3.8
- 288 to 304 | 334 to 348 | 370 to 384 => 3.5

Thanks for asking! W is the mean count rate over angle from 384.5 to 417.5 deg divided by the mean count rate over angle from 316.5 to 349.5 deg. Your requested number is 1.6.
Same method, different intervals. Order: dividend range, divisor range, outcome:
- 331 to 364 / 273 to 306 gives 0.88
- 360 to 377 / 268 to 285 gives 1.05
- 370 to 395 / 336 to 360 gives 1.22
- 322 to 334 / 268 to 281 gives 0.60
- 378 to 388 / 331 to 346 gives 1.50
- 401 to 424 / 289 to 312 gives 1.28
